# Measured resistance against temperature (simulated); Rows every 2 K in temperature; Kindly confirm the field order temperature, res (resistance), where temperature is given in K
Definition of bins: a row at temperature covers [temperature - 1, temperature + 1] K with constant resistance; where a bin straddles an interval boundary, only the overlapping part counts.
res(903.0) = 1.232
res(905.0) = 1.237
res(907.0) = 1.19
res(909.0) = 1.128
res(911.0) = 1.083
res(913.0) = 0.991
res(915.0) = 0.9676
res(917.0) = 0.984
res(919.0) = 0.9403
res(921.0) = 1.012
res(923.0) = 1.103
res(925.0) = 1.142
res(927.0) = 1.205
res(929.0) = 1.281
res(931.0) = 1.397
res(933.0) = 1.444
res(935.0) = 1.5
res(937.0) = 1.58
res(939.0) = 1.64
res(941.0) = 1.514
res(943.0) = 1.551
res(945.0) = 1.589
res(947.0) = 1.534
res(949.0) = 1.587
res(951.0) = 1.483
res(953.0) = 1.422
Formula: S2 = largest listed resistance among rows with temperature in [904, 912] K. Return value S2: 1.237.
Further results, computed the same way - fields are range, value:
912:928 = 1.205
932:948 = 1.64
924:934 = 1.444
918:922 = 1.012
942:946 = 1.589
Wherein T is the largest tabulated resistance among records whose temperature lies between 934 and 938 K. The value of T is 1.58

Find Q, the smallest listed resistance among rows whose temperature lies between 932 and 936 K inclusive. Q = 1.444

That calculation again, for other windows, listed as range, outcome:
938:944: 1.514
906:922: 0.9403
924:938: 1.142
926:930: 1.205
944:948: 1.534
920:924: 1.012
